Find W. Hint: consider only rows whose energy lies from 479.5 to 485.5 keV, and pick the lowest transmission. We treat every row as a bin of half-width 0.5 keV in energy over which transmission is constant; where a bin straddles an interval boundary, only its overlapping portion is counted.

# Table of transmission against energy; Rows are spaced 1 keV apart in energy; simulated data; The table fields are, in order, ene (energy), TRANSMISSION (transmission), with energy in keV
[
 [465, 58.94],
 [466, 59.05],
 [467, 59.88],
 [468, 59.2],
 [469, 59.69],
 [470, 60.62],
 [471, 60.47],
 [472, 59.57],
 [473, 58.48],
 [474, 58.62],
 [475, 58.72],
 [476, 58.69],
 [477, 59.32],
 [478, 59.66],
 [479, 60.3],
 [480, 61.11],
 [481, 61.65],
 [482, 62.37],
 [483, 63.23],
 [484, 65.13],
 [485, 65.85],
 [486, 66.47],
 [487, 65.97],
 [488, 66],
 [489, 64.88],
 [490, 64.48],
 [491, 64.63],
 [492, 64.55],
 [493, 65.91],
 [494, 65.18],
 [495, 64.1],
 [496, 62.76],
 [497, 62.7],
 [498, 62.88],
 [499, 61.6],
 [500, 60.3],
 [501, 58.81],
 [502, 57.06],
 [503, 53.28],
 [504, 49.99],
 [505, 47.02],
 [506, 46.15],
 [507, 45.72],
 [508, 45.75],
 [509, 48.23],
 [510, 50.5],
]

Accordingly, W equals 61.11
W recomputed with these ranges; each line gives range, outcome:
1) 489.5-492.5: 64.48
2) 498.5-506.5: 46.15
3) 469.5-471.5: 60.47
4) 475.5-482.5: 58.69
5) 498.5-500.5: 60.3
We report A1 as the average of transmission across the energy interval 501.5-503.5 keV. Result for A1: 55.2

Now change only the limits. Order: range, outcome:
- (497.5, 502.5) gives 60.1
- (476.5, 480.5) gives 60.1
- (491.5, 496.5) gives 64.5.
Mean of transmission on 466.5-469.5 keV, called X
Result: 59.6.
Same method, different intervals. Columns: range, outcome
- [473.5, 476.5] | 58.7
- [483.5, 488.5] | 65.9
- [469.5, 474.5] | 59.6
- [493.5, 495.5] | 64.6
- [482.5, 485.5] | 64.7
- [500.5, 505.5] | 53.2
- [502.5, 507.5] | 48.4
